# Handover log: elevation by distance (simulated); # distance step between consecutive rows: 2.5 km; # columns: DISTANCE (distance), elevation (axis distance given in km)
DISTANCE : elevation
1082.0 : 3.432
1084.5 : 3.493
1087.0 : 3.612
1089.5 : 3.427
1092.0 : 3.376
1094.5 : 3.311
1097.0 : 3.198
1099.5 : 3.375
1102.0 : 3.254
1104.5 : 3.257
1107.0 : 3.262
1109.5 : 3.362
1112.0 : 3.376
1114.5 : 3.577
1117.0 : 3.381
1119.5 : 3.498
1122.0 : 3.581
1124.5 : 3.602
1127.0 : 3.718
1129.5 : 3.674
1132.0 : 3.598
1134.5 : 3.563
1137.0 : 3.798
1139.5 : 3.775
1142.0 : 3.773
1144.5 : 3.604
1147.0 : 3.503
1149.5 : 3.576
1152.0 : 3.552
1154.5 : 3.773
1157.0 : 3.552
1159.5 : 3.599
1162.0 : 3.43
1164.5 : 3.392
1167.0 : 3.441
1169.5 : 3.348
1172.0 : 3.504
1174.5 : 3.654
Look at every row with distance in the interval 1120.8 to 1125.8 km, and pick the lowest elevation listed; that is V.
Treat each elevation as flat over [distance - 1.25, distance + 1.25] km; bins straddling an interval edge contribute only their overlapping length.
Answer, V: 3.581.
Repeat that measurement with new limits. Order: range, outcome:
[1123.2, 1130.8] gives 3.602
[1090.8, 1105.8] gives 3.198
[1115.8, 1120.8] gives 3.381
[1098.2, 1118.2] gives 3.254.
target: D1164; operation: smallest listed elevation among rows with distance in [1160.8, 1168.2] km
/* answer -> 3.392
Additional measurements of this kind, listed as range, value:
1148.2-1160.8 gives 3.552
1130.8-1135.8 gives 3.563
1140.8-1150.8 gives 3.503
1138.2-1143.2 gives 3.773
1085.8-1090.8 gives 3.427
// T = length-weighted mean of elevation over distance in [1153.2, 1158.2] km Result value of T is 3.66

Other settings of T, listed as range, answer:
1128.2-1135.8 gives 3.61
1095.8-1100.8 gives 3.29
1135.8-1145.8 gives 3.74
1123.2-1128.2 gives 3.66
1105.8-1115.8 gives 3.39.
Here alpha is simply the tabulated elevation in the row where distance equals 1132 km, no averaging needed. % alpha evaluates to 3.598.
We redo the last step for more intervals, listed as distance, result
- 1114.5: 3.577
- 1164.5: 3.392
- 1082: 3.432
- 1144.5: 3.604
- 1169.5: 3.348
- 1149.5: 3.576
